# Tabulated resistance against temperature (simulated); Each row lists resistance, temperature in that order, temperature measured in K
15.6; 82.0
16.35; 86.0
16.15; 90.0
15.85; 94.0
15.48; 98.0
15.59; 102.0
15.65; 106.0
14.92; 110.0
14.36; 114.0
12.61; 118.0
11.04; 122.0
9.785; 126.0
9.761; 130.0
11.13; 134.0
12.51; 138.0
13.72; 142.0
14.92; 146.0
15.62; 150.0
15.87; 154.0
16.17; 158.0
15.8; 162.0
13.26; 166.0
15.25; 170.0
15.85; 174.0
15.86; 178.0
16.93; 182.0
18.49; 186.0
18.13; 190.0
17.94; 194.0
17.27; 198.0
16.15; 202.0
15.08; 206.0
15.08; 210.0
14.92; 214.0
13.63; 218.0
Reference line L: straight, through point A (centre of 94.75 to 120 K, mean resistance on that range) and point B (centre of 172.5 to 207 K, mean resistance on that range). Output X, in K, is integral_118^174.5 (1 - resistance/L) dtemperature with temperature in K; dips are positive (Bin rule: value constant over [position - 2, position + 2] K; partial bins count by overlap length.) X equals 8.3 K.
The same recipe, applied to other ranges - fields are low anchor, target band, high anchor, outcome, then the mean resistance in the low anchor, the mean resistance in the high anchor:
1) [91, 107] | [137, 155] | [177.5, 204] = 2.1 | 15.7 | 17.3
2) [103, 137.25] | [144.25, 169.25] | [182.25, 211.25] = -1.2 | 12.5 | 16.9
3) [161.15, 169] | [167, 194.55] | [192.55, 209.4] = -2.5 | 14.4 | 16.4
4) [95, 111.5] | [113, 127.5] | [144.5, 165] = 3.4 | 15.5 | 15.6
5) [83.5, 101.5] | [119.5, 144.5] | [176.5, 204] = 7.7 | 15.9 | 17.3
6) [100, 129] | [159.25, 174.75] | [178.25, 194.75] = 1.4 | 13.3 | 17.7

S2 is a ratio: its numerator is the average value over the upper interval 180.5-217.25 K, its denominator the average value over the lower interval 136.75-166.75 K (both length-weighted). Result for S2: 1.12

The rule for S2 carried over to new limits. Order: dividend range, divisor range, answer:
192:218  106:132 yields 1.29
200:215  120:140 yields 1.41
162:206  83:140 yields 1.20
